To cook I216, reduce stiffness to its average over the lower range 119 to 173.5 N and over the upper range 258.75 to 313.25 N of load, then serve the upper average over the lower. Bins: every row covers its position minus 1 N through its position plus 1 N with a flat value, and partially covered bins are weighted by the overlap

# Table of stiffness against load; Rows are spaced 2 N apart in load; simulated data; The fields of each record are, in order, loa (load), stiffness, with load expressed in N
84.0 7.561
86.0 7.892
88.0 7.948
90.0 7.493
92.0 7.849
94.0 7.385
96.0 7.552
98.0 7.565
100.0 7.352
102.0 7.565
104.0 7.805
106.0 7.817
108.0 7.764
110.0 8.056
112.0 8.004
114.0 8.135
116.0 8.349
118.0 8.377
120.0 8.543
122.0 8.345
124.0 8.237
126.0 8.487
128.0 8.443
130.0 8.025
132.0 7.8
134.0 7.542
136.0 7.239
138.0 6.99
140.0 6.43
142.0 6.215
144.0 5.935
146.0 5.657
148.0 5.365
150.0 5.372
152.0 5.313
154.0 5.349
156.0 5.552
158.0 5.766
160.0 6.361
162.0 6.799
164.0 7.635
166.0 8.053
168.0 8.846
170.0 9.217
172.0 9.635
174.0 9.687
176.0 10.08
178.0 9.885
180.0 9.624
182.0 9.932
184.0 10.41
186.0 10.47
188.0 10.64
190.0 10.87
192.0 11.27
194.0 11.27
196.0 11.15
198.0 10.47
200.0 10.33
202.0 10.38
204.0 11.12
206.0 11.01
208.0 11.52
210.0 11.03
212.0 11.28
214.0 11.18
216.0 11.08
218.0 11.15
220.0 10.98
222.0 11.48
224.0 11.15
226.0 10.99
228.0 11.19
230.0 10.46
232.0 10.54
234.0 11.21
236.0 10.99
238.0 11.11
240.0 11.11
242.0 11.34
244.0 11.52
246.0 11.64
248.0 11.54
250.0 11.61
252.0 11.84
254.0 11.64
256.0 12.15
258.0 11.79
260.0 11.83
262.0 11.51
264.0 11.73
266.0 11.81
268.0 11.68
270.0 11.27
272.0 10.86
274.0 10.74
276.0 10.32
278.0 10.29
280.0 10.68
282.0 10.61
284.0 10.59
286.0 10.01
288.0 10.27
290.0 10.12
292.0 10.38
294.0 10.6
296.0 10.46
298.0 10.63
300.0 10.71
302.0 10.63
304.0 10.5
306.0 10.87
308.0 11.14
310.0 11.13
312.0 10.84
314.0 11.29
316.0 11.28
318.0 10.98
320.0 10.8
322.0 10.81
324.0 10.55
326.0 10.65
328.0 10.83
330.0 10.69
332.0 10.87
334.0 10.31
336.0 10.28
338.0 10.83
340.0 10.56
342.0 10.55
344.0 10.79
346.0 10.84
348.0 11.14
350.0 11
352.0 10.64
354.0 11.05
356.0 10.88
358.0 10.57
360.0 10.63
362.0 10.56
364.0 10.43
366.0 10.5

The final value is 1.5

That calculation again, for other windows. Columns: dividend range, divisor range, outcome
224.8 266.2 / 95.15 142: 1.46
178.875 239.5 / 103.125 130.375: 1.33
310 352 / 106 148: 1.42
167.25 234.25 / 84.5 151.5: 1.42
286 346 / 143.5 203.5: 1.24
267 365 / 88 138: 1.36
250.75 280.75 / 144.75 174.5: 1.64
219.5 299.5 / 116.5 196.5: 1.36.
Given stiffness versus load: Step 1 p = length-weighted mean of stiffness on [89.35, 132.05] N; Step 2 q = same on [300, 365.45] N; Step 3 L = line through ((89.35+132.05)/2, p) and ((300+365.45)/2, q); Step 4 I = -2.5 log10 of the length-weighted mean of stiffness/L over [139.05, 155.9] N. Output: 0.42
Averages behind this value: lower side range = 7.96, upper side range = 10.8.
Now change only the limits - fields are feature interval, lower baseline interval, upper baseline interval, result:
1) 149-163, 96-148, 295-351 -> 0.37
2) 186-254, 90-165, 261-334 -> -0.21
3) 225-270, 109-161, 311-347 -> -0.23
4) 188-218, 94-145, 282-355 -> -0.22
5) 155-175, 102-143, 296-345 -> 0.10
